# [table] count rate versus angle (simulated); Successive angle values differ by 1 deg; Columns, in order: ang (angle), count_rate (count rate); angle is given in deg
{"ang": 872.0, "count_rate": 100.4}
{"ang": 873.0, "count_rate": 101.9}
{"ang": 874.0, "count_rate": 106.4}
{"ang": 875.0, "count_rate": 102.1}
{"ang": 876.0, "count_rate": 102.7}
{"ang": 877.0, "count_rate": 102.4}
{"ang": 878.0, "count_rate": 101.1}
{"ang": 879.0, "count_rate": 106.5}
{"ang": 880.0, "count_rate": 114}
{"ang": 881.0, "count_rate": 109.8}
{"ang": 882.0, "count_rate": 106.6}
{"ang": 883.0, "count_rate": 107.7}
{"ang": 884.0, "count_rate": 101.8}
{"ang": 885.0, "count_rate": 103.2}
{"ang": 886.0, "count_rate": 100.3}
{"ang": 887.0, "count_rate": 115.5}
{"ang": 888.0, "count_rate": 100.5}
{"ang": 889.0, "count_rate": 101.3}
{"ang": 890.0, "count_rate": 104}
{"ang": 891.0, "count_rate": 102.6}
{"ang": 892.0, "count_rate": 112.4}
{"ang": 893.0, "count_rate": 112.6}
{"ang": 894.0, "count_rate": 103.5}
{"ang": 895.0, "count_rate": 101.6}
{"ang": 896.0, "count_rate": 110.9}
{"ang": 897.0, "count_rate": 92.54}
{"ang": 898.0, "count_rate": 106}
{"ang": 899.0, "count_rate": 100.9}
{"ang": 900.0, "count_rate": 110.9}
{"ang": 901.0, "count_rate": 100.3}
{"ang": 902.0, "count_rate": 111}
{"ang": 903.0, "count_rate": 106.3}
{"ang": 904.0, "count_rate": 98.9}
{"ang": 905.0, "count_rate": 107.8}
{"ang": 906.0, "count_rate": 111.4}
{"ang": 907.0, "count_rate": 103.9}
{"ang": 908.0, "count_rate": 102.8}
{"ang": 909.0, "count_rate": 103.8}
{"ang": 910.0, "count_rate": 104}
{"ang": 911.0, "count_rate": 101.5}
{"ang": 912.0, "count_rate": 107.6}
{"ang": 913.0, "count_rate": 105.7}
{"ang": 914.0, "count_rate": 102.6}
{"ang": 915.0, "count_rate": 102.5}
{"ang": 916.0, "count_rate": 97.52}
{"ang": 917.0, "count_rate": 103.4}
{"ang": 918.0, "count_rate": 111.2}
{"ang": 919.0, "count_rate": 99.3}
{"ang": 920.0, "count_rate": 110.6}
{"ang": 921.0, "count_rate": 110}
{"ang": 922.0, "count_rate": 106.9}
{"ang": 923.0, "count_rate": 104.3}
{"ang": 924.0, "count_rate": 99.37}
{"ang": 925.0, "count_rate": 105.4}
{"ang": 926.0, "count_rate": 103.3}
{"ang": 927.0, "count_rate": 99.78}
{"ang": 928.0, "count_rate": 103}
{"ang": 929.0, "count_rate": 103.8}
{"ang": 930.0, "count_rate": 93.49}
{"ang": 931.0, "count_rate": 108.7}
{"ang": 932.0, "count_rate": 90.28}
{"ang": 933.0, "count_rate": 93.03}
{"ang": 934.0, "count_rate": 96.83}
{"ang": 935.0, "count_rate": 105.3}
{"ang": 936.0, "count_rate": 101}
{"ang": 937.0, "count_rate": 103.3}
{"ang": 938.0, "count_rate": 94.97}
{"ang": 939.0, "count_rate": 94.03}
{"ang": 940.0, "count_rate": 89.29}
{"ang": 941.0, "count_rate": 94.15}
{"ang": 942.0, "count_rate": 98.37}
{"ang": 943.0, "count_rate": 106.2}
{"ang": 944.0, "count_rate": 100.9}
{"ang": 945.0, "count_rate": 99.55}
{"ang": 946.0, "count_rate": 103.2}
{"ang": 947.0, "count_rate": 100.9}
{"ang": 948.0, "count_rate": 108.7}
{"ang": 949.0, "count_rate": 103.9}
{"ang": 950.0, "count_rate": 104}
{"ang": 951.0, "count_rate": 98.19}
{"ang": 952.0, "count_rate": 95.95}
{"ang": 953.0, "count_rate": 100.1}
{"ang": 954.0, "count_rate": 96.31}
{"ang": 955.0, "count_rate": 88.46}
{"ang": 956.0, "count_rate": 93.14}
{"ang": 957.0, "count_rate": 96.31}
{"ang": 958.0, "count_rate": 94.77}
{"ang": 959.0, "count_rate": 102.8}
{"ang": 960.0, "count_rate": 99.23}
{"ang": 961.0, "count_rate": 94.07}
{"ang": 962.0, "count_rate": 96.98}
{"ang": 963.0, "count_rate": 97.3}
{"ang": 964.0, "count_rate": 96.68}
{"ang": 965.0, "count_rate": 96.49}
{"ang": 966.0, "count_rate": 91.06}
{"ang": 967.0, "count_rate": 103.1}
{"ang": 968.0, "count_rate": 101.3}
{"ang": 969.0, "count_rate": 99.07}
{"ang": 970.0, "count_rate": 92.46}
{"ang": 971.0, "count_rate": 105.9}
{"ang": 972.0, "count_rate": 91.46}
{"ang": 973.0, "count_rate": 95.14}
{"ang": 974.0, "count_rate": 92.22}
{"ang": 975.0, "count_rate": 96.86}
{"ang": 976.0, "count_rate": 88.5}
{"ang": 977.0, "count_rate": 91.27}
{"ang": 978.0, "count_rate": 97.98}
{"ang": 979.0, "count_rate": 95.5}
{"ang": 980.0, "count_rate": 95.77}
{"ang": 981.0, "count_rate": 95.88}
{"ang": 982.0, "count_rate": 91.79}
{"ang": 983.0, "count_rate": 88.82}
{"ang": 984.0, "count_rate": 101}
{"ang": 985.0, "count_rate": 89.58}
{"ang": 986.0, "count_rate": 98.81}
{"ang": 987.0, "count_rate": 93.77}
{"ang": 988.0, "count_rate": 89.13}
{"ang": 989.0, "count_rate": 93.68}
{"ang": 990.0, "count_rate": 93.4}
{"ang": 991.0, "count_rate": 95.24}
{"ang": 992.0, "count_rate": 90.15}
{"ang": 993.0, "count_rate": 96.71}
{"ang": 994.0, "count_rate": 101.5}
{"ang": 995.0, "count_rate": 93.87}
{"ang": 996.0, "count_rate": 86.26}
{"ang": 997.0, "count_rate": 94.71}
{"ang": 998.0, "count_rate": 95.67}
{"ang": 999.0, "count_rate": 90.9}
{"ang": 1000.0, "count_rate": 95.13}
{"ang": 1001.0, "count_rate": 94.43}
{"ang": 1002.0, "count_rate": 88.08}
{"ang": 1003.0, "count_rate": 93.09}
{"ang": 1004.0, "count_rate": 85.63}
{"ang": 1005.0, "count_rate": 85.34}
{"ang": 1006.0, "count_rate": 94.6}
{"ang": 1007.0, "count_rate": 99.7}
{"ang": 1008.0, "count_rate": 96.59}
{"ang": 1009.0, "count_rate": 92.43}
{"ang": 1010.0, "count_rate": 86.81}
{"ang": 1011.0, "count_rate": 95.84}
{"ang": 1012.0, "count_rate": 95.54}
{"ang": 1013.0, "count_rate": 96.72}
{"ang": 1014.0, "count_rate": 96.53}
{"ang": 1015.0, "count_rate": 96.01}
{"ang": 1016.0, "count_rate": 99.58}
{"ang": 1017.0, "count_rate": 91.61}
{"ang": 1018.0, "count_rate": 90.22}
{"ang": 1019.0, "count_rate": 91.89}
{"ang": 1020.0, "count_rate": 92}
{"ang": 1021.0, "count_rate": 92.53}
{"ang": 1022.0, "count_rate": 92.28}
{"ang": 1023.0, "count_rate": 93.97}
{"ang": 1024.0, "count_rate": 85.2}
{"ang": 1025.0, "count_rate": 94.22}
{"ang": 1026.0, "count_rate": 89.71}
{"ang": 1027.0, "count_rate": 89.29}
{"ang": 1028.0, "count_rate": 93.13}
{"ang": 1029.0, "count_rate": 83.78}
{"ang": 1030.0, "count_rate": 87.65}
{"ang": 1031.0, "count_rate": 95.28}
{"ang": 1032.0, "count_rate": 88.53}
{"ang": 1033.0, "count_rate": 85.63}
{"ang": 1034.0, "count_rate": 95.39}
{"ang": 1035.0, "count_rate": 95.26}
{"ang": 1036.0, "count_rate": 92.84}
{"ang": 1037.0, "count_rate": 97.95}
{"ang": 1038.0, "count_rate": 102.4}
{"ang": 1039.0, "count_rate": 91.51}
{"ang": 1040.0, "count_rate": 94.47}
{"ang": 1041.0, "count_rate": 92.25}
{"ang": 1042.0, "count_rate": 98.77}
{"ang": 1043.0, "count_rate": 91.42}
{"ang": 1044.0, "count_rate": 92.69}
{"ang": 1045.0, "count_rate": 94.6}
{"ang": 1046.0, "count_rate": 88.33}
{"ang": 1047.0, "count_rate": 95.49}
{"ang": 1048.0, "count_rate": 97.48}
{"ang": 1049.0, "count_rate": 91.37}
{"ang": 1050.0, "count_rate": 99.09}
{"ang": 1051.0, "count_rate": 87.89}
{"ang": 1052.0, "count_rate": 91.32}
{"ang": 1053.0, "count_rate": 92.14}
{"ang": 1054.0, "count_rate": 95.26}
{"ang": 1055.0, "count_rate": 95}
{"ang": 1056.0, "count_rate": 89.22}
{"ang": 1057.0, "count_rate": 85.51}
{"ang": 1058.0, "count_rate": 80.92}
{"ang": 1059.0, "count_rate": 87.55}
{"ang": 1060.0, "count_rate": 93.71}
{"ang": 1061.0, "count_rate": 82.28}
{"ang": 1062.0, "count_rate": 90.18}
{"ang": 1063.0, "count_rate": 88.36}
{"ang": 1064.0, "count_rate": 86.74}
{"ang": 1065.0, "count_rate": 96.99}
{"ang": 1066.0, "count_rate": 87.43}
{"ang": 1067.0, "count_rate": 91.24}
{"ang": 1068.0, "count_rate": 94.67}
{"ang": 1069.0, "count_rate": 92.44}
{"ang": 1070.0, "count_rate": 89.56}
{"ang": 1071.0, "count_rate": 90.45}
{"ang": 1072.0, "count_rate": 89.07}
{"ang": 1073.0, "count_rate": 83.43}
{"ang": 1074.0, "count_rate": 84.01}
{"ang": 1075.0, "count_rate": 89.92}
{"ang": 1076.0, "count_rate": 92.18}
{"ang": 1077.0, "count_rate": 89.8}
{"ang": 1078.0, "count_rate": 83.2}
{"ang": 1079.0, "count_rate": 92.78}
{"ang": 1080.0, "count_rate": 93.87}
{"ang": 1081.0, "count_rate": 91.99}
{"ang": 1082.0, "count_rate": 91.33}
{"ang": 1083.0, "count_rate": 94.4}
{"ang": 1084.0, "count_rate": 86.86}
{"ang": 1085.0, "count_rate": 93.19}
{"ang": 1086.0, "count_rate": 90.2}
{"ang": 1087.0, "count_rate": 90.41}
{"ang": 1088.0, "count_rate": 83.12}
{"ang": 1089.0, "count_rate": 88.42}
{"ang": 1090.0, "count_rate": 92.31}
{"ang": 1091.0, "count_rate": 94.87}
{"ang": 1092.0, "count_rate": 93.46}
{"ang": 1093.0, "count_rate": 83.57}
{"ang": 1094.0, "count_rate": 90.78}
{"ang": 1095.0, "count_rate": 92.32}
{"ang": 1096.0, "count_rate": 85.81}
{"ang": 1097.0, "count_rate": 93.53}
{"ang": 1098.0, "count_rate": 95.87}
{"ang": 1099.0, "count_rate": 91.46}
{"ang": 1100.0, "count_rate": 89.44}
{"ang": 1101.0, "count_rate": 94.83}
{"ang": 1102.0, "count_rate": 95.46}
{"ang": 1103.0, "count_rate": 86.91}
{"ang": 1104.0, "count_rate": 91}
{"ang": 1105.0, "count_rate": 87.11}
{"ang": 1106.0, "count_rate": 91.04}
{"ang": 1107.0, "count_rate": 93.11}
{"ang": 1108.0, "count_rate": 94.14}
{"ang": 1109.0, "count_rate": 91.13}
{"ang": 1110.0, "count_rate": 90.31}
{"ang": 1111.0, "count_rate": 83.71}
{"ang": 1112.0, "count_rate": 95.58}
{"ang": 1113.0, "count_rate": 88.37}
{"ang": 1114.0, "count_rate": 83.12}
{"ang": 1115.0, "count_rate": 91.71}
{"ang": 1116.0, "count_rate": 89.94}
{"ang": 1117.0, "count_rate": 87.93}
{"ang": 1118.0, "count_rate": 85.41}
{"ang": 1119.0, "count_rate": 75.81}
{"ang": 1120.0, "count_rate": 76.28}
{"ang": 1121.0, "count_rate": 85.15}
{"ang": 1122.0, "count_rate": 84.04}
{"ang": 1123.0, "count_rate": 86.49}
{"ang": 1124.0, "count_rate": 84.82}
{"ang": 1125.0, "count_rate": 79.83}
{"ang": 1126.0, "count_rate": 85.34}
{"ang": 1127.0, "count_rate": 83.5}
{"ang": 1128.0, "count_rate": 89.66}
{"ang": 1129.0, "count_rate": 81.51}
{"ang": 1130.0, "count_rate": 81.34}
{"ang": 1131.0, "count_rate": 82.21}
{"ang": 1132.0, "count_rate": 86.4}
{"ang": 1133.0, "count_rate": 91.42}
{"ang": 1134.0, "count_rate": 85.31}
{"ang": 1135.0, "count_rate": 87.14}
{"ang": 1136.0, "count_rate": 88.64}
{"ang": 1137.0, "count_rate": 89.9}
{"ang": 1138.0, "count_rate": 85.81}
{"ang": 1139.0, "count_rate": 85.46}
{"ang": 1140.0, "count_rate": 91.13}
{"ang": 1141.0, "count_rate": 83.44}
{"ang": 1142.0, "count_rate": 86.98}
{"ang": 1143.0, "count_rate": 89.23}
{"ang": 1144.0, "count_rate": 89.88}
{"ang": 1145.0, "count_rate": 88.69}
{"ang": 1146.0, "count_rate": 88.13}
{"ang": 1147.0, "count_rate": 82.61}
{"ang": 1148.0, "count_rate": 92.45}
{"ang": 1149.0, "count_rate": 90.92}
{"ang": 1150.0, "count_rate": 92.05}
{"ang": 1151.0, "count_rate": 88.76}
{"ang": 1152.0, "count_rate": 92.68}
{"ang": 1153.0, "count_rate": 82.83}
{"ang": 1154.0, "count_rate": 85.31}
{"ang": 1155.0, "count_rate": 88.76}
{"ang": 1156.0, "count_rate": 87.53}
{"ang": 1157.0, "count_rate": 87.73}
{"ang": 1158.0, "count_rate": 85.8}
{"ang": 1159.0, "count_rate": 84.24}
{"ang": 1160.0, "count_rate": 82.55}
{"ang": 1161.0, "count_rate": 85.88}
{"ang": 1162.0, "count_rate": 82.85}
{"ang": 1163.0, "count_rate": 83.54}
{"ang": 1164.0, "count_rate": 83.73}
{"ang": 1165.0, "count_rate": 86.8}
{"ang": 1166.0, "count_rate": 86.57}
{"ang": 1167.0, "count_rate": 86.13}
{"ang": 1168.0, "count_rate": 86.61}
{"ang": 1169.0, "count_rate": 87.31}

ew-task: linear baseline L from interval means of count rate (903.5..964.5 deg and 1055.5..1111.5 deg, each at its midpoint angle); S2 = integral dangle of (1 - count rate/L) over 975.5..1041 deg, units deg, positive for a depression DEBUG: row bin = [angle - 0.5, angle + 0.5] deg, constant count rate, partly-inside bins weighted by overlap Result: 1.6 deg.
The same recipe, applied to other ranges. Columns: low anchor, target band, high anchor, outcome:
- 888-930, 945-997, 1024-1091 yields 1.4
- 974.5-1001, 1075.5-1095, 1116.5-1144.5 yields -0.5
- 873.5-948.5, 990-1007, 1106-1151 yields 0.7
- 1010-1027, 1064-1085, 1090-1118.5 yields 0.3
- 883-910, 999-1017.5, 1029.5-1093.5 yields 0.4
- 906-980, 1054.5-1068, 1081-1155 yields 0.4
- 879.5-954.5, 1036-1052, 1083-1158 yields -0.1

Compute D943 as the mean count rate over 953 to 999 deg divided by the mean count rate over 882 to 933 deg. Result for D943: 0.91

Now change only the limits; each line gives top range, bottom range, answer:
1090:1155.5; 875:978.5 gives 0.87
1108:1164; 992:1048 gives 0.93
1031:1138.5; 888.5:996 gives 0.90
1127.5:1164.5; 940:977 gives 0.89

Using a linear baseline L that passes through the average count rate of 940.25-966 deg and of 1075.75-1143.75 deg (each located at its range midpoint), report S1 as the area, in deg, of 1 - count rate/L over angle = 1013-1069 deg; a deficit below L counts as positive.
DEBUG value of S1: 0.50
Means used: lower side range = 98.4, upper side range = 88.4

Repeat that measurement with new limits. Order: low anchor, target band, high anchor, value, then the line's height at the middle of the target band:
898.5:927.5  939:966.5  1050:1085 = 0.78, 101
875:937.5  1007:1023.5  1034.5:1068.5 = 0.20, 95.1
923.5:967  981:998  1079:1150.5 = 0.40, 96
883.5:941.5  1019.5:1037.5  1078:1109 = 0.74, 95.3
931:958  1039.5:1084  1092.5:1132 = 0.02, 90.9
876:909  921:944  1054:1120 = 0.47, 102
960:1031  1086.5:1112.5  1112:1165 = -0.72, 88.3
